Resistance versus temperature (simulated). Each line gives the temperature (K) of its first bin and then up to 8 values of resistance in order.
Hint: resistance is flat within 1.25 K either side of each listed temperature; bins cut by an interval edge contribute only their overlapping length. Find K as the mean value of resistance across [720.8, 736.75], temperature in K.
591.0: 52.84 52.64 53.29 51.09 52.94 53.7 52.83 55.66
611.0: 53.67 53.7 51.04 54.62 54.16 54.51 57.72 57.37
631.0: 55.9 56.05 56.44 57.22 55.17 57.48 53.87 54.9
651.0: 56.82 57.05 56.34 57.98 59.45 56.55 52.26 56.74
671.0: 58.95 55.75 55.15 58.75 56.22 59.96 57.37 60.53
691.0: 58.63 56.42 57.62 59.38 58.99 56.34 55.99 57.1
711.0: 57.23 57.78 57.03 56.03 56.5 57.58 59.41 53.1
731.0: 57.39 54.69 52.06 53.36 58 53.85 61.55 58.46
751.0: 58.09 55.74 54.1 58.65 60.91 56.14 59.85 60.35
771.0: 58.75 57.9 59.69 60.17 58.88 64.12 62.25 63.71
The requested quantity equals 55.9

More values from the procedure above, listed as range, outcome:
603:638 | 54.9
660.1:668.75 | 56.1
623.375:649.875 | 56.1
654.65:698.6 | 57.4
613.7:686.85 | 56.2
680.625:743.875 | 56.9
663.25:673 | 56.1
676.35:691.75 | 58.4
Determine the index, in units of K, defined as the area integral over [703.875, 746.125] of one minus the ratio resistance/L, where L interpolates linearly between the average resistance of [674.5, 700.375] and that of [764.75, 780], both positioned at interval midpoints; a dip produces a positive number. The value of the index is 1.7 K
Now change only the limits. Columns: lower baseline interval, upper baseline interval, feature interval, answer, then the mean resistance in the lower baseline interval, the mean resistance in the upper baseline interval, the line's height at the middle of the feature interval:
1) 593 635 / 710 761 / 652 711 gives -1.92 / 54.2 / 56.6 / 55.6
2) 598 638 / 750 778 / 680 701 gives -0.72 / 54.6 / 58.3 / 56.4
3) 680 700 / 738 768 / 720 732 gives 0.23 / 58.3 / 57.6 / 57.9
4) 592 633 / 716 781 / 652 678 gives -0.64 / 54.1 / 57.3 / 55.3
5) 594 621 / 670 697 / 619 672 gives -0.75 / 53.3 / 57.7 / 55.5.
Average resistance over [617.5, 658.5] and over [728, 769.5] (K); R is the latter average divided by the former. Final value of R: 1.02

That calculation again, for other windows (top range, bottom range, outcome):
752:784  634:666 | 1.04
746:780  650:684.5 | 1.03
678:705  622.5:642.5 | 1.03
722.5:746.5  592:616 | 1.05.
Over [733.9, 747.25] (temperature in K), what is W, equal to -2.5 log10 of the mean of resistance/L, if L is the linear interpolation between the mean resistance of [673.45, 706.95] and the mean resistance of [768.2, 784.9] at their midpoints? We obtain 0.06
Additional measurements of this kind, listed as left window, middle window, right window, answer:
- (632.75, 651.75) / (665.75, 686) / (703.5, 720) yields -0.01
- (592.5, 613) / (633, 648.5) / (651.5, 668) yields -0.01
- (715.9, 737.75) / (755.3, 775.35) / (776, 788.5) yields 0.02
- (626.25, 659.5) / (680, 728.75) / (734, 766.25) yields -0.02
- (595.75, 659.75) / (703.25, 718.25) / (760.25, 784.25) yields 0.01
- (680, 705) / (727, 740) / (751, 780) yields 0.08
